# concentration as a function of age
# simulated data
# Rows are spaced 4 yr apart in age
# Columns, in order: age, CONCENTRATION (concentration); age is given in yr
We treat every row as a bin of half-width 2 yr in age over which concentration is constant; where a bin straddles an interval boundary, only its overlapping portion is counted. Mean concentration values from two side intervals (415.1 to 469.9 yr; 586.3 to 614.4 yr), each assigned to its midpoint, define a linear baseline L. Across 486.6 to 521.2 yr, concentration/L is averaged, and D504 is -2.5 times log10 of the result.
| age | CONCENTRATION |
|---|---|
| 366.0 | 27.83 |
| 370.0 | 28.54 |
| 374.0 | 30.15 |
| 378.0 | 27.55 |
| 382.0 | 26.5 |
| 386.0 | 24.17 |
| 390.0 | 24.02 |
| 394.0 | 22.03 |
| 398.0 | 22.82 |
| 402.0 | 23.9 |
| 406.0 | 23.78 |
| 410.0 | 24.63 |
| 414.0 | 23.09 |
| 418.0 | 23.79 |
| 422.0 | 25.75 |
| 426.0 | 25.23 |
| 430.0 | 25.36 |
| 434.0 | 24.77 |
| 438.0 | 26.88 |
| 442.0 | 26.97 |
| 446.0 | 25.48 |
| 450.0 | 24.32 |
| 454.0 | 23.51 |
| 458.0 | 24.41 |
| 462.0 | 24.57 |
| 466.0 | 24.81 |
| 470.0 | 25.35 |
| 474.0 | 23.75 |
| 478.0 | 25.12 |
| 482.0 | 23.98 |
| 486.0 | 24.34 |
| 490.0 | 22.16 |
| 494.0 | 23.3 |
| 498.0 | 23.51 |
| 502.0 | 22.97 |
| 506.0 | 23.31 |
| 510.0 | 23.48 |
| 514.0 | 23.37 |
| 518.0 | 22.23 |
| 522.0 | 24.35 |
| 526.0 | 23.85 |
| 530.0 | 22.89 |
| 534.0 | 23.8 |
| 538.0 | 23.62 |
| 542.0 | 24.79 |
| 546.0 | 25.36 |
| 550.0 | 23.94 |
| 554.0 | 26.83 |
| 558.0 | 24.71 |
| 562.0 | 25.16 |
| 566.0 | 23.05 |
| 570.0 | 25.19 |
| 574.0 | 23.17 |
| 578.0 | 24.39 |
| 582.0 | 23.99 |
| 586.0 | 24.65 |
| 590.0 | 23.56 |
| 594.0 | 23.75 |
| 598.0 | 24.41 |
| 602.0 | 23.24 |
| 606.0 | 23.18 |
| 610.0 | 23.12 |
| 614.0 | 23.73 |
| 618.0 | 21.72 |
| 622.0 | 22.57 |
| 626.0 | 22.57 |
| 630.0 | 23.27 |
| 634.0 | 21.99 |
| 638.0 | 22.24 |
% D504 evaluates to 0.06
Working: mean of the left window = 25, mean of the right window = 23.6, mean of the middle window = 23.1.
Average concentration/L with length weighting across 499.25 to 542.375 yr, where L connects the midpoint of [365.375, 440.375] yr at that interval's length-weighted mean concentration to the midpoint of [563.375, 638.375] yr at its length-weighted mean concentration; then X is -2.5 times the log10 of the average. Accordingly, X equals 0.03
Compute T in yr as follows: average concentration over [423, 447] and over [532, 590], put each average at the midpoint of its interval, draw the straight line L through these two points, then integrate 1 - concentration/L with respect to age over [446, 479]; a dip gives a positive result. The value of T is 1.3 yr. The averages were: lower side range 25.8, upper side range 24.4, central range 24.5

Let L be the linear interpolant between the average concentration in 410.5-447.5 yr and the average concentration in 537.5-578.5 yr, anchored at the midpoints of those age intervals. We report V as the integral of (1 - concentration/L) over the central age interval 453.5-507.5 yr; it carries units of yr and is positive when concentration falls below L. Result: 2.2 yr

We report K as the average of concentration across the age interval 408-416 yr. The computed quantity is 23.9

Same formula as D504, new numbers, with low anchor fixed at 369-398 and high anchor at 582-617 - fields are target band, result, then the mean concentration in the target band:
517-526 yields 0.04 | 23.5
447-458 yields 0.04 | 24.1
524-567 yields -0.01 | 24.4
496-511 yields 0.06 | 23.3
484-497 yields 0.07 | 23.3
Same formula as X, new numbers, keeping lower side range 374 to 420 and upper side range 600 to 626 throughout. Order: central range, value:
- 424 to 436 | -0.04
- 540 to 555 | -0.08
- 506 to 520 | 0.03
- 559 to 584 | -0.04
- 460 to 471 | -0.04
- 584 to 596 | -0.04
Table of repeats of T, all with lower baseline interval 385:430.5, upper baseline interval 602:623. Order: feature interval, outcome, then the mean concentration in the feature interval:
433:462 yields -1.67 yr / 25.2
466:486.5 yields -0.79 yr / 24.5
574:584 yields -0.39 yr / 24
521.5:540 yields -0.24 yr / 23.6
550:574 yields -1.62 yr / 24.7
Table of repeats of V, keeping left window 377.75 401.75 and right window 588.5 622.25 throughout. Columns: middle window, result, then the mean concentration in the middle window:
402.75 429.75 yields -0.3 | 24.4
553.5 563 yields -0.8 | 25.4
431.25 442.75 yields -1.0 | 26.1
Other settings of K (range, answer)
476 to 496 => 23.8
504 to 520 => 23.1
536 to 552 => 24.4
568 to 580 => 24.2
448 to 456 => 23.9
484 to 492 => 23.2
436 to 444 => 26.9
